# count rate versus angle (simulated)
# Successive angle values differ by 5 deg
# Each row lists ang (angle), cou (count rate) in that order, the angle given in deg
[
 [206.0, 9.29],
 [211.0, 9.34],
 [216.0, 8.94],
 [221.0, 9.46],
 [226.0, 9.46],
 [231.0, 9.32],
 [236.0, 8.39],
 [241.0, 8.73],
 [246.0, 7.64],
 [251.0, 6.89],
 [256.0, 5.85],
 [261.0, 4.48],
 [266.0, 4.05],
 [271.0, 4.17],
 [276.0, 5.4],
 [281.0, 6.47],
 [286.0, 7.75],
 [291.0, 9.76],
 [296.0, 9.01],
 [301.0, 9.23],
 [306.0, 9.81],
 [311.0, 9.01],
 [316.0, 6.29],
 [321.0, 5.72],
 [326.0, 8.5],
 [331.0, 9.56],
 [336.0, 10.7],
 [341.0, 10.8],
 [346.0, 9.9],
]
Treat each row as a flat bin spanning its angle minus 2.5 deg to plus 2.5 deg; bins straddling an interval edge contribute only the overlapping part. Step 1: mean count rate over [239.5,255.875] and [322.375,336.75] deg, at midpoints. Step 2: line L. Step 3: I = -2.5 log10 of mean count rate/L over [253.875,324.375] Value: 0.20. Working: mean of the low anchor 7.42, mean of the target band 6.95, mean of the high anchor 9.15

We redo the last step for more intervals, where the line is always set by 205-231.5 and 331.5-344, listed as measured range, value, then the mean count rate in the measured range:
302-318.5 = 0.208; 8.45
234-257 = 0.252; 7.59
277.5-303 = 0.206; 8.31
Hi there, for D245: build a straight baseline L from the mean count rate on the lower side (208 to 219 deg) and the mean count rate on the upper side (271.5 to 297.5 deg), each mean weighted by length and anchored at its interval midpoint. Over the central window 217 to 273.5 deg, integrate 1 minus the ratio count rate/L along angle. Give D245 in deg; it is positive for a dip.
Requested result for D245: 8.51 deg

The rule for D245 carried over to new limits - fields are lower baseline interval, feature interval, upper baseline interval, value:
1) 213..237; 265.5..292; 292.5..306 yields 8.66 deg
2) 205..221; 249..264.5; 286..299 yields 6.01 deg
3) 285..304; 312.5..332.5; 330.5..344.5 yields 4.98 deg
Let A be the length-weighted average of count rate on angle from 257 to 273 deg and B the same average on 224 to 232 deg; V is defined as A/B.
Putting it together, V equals 0.5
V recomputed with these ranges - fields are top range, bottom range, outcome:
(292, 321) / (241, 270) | 1.42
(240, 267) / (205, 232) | 0.67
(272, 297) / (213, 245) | 0.82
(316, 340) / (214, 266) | 1.10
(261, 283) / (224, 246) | 0.56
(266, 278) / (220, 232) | 0.49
